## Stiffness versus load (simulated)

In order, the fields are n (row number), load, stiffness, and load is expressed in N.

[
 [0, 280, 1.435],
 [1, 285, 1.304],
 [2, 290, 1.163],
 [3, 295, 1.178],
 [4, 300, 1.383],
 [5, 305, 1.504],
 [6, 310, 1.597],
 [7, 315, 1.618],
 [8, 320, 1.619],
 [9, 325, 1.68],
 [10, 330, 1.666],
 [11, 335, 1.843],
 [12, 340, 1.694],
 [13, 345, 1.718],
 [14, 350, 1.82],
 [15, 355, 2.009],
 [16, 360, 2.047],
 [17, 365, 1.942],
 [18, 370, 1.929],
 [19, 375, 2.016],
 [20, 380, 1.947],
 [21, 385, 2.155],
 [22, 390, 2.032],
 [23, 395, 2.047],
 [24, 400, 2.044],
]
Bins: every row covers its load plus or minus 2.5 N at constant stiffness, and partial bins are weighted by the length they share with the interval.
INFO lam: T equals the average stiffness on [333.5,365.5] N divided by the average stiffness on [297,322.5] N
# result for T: 1.21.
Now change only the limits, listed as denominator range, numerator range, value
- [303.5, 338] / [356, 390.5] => 1.22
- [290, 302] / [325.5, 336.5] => 1.38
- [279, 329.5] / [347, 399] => 1.37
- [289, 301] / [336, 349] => 1.41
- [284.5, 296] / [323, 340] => 1.43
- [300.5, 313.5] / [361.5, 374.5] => 1.28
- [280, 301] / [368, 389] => 1.59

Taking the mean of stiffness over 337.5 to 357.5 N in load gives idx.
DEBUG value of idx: 1.81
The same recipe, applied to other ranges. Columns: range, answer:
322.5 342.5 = 1.72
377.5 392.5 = 2.04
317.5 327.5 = 1.65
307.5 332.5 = 1.64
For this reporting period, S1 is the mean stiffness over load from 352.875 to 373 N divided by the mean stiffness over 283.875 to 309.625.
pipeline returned 1.49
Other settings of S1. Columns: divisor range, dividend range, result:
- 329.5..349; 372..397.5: 1.17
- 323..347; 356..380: 1.15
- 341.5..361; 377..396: 1.09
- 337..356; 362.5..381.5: 1.09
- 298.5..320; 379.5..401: 1.33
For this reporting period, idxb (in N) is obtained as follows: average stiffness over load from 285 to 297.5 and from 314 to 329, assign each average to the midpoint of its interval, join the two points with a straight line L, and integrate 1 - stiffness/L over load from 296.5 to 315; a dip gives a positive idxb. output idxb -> -1.1 N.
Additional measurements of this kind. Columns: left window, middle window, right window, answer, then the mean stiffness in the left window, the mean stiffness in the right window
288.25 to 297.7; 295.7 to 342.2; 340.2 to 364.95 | -3.9 N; 1.18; 1.88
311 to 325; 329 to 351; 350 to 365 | 0.9 N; 1.63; 1.98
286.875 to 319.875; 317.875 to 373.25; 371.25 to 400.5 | -2.7 N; 1.42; 2.04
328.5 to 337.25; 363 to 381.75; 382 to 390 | 0.5 N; 1.76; 2.1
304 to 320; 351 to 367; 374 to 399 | -1.0 N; 1.59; 2.04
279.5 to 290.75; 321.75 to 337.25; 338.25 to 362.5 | -0.4 N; 1.3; 1.86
